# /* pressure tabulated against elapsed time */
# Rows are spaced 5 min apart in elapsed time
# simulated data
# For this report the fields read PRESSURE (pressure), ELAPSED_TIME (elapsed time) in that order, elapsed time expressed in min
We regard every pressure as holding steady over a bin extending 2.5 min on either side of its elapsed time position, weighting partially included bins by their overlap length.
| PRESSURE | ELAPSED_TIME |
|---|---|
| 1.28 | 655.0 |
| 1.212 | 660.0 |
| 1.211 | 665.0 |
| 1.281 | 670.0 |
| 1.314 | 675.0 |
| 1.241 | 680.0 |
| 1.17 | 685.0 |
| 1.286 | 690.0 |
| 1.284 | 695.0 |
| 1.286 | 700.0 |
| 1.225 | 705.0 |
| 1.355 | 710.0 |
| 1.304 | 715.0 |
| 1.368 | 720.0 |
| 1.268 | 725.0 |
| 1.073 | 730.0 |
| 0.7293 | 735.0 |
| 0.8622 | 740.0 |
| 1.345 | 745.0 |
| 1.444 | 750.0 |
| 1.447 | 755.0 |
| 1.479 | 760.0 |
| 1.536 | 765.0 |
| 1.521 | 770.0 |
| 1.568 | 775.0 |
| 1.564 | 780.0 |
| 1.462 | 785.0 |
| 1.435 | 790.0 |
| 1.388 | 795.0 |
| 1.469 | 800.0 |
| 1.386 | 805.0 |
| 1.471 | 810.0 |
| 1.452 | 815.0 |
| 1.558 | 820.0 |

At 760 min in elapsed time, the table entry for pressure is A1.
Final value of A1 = 1.479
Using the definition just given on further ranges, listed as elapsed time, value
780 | 1.564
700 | 1.286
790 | 1.435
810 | 1.471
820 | 1.558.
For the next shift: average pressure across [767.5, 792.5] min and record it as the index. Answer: 1.51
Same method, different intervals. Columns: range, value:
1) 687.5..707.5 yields 1.27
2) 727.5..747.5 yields 1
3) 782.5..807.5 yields 1.43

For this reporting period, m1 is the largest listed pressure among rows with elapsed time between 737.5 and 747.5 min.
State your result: 1.345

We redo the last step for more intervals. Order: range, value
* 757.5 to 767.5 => 1.536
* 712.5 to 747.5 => 1.368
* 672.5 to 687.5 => 1.314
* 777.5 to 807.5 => 1.564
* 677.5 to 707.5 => 1.286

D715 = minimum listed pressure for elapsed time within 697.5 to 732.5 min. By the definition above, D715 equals 1.073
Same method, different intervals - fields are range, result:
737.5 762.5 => 0.8622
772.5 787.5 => 1.462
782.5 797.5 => 1.388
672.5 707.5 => 1.17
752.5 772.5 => 1.447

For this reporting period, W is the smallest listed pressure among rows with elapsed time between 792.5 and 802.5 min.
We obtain 1.388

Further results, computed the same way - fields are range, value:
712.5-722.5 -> 1.304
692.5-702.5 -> 1.284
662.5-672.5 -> 1.211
